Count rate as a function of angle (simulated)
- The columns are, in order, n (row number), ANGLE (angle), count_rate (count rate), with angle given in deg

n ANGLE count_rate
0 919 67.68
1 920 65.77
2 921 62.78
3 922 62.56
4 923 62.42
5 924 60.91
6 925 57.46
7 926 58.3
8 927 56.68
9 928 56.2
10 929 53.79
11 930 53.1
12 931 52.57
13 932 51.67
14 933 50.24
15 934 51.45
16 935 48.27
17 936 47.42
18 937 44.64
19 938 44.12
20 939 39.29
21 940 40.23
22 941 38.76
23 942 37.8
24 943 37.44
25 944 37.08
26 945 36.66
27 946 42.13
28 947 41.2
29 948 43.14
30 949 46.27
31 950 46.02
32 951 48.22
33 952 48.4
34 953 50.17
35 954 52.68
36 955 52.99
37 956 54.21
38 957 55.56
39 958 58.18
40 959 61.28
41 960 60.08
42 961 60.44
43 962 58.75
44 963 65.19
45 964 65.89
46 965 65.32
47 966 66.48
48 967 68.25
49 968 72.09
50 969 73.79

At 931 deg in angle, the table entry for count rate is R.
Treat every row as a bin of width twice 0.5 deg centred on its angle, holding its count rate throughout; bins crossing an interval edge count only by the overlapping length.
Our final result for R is 52.57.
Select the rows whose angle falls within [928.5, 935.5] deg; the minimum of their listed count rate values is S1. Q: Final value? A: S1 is 48.27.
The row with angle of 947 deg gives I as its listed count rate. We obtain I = 41.2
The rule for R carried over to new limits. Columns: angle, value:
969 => 73.79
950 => 46.02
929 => 53.79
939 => 39.29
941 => 38.76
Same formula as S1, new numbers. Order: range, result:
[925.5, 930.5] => 53.1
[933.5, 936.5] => 47.42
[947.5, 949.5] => 43.14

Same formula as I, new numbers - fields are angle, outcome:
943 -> 37.44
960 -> 60.08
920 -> 65.77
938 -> 44.12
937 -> 44.64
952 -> 48.4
